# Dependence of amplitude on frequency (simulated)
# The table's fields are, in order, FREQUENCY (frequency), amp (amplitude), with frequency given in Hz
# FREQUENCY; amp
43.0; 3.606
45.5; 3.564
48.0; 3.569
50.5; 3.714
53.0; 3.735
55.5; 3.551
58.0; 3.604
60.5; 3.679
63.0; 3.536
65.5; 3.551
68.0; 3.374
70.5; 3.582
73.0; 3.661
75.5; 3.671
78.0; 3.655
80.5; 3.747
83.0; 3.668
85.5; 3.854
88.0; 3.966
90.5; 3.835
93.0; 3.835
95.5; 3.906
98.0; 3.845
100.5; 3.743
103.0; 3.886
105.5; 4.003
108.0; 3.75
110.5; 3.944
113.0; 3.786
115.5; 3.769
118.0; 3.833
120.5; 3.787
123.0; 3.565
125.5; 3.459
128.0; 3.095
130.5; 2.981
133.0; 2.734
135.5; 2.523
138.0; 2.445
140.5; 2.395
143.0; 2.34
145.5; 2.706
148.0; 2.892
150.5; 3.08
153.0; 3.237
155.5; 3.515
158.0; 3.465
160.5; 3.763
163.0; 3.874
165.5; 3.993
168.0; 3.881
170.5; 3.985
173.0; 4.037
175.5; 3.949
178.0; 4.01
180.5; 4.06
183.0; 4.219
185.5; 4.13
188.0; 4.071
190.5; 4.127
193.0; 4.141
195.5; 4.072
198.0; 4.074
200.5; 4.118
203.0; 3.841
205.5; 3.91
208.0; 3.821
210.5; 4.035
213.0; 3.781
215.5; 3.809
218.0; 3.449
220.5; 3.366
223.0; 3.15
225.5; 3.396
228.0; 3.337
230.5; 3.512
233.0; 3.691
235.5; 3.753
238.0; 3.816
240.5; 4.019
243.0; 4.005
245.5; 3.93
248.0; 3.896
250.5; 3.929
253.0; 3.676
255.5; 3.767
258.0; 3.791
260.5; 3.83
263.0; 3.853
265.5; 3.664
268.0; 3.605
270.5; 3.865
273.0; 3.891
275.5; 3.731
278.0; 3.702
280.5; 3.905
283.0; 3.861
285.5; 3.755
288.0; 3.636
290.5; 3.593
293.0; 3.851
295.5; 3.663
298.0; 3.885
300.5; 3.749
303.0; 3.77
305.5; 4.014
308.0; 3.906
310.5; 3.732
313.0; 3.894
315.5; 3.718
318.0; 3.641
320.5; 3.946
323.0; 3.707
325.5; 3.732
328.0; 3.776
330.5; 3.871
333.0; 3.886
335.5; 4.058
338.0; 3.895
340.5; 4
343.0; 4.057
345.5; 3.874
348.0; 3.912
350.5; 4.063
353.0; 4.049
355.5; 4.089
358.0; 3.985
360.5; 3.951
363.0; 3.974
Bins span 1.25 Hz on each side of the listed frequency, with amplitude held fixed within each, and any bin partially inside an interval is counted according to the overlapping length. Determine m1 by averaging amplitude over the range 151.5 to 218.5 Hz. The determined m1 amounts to 3.9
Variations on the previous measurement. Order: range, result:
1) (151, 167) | 3.62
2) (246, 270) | 3.79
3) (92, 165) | 3.39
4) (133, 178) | 3.3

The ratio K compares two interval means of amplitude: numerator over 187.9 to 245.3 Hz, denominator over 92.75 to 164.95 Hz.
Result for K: 1.1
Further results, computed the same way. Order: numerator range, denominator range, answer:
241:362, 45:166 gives 1.10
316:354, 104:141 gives 1.16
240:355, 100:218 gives 1.06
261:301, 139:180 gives 1.09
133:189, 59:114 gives 0.92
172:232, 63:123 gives 1.02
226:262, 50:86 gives 1.04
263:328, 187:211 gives 0.94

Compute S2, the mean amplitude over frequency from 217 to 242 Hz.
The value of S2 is 3.55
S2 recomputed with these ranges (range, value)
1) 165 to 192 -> 4.04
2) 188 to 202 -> 4.1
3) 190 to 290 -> 3.78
